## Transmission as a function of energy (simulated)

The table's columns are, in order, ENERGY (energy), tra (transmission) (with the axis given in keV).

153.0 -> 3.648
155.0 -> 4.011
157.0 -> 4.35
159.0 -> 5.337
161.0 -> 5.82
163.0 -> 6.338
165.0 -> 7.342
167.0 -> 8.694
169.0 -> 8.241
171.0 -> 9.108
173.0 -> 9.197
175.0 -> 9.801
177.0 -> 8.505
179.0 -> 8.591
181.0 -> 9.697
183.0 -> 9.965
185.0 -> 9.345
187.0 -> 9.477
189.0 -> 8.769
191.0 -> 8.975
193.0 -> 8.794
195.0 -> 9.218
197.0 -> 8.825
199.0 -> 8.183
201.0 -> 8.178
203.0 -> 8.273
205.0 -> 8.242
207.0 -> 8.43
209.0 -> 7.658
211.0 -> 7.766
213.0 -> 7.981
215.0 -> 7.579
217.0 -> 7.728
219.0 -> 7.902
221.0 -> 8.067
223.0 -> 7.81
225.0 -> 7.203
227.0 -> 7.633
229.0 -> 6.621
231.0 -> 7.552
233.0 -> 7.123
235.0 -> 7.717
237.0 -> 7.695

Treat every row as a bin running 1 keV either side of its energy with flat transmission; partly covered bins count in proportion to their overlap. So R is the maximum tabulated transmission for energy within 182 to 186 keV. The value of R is 9.965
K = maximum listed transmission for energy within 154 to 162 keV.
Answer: 5.82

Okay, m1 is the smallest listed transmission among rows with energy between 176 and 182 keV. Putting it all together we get 8.505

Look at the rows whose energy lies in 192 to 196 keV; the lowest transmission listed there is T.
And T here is 8.794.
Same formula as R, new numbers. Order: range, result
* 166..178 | 9.801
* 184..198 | 9.477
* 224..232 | 7.633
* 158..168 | 8.694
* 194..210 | 9.218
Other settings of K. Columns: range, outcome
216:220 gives 7.902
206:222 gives 8.43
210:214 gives 7.981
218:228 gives 8.067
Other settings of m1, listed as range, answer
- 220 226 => 7.203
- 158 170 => 5.337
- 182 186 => 9.345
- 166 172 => 8.241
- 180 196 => 8.769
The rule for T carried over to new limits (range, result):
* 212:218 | 7.579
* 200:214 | 7.658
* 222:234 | 6.621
